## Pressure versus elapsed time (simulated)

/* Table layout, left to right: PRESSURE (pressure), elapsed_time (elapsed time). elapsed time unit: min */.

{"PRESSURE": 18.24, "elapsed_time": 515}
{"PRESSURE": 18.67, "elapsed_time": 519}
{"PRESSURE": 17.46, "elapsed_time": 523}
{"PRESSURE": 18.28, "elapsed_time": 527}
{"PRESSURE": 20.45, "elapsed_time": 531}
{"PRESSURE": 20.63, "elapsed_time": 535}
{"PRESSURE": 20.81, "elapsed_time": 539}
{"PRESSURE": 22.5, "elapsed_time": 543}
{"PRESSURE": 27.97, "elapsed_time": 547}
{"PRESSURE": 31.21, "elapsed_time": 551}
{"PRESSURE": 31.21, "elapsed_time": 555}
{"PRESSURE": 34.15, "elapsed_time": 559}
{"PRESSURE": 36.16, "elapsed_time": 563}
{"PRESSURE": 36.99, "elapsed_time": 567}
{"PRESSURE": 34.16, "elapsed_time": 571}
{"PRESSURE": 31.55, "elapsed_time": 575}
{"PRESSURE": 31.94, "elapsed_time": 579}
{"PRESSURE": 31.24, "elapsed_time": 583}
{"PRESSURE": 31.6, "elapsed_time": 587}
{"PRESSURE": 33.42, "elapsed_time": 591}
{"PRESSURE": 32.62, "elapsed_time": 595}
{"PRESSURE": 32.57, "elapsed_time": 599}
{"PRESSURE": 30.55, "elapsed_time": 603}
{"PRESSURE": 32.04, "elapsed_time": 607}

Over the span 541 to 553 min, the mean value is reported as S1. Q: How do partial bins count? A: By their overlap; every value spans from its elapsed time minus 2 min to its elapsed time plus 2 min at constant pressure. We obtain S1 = 27.2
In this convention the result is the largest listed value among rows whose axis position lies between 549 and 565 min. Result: 36.16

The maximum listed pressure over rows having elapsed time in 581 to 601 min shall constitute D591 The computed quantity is 33.42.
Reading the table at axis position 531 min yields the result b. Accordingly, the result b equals 20.45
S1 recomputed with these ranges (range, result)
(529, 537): 20.5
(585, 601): 32.6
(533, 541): 20.7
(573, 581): 31.7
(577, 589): 31.6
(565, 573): 35.6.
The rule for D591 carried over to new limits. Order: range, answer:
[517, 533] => 20.45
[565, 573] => 36.99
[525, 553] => 31.21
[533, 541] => 20.81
